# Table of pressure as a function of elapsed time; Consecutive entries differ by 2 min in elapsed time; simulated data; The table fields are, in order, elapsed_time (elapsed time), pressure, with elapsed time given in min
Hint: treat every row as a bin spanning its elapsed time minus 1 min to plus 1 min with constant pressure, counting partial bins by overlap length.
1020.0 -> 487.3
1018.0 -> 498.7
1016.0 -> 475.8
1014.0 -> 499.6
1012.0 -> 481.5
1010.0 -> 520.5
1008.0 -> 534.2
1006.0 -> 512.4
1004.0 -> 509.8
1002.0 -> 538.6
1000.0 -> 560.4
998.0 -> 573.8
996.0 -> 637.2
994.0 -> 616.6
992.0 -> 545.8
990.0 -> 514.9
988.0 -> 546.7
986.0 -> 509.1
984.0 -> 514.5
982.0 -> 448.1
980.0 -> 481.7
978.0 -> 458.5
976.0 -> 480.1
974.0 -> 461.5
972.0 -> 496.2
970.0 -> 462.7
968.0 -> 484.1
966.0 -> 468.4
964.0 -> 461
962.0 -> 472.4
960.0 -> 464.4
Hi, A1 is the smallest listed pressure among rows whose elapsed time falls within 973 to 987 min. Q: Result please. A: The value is 448.1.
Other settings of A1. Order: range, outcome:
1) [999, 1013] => 481.5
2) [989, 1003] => 514.9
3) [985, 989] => 509.1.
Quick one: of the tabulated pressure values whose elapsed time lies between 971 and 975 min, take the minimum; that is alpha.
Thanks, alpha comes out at 461.5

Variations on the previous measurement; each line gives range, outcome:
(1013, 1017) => 475.8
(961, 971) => 461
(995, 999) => 573.8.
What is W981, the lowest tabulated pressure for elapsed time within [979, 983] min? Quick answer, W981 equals 448.1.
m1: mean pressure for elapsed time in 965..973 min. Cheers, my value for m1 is 478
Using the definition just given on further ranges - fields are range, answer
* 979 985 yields 481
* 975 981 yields 473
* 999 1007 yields 530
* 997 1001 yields 567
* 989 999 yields 578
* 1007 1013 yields 512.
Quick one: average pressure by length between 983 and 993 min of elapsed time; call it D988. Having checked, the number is 526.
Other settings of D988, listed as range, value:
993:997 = 627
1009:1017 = 494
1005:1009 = 523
